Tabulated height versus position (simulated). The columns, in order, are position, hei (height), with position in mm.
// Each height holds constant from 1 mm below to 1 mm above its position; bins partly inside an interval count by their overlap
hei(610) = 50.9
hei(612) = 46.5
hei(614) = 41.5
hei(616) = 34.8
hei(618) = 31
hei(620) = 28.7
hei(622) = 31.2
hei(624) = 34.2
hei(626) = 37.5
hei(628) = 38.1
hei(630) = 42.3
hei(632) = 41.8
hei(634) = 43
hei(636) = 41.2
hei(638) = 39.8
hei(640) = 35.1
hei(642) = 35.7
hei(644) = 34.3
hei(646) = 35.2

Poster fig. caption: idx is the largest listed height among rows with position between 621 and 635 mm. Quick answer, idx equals 43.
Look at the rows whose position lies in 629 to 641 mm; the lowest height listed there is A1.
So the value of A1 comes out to 35.1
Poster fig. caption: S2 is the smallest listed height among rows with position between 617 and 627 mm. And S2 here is 28.7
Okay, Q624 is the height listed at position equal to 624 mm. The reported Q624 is 34.2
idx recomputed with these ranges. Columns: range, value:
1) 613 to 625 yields 41.5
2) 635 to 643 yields 41.2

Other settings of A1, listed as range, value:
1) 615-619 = 31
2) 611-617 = 34.8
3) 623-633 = 34.2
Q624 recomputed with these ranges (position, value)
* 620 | 28.7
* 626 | 37.5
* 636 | 41.2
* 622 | 31.2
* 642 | 35.7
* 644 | 34.3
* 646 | 35.2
